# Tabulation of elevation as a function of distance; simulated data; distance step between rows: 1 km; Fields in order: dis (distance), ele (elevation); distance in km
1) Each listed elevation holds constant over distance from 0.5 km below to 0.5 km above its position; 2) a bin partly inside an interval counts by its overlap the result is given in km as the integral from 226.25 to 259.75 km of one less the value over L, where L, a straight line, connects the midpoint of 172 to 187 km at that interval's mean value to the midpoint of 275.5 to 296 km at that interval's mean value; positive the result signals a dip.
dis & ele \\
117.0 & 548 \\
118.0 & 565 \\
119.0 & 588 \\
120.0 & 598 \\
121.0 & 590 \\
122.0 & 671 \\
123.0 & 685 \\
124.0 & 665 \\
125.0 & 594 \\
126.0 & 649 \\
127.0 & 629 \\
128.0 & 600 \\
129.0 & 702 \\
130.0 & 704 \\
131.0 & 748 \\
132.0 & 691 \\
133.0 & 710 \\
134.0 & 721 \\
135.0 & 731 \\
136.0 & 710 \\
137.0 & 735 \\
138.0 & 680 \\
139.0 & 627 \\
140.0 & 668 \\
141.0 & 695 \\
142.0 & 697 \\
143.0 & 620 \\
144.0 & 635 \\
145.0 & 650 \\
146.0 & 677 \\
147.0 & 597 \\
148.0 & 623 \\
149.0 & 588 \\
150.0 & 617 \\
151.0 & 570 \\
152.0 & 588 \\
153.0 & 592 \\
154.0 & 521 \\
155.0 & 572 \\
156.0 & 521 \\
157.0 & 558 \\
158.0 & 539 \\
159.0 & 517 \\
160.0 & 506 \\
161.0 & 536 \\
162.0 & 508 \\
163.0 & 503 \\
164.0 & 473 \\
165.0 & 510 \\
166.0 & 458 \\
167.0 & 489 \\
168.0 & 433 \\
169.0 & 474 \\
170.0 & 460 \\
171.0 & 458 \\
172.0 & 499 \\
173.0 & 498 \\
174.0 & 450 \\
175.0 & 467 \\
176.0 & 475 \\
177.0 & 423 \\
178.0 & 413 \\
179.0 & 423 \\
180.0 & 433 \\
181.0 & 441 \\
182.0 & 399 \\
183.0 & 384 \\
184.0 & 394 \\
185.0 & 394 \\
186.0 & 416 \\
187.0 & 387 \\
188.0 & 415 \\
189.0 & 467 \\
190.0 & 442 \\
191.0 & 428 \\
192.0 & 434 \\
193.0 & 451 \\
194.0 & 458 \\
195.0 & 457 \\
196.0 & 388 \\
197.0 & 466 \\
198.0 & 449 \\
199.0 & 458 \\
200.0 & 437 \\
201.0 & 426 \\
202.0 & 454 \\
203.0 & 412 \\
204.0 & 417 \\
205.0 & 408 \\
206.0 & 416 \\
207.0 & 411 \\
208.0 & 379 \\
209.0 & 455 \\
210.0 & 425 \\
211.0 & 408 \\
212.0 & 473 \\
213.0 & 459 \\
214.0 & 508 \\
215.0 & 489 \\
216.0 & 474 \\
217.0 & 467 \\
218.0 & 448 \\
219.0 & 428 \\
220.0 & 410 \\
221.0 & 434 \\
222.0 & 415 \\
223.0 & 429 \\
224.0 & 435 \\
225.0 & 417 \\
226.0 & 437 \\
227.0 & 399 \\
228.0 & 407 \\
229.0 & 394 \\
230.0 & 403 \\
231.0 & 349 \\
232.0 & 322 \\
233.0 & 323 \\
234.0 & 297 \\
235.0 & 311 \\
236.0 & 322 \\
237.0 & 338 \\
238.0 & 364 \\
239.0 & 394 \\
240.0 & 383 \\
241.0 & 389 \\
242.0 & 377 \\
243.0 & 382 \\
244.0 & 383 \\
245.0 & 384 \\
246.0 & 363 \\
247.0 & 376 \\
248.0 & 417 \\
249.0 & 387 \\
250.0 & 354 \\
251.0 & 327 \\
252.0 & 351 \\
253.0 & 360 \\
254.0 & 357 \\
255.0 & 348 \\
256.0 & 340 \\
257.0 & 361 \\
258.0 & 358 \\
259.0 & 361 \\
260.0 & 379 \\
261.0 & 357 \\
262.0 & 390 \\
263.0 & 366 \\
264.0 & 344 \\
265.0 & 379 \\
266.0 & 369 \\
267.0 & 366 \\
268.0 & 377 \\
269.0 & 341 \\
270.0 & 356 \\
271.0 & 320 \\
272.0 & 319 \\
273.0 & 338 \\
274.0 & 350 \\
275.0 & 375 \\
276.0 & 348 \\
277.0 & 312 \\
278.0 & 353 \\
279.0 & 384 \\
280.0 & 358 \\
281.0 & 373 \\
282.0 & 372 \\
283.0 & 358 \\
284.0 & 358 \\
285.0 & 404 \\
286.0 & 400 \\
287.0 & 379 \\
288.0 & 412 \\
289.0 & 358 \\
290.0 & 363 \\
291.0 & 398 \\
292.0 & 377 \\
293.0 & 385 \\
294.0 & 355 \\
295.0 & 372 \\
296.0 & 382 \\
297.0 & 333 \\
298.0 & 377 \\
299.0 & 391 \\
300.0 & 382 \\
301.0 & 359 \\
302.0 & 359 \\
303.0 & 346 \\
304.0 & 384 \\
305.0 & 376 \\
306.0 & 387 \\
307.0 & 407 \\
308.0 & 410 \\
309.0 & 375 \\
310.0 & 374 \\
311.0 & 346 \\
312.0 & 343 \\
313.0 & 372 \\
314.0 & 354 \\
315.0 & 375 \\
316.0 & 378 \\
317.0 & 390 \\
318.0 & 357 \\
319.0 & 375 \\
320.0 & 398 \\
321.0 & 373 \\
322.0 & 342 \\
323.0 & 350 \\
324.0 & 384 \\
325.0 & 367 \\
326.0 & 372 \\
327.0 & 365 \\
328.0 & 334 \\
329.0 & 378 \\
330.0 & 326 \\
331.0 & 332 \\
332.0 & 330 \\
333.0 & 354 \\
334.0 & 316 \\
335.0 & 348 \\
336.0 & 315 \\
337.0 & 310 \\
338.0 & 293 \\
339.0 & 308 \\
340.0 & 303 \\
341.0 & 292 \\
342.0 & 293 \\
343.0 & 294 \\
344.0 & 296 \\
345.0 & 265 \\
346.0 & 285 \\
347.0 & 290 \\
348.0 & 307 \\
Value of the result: 2.6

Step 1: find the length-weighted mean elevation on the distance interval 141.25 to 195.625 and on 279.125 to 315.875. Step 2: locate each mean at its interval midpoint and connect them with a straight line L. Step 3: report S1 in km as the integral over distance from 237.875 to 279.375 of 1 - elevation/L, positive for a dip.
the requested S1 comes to 4.9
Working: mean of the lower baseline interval 499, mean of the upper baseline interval 374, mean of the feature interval 363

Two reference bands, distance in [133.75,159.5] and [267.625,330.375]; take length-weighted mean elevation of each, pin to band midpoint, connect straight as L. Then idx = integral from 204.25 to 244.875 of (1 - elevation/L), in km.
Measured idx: 7.4 km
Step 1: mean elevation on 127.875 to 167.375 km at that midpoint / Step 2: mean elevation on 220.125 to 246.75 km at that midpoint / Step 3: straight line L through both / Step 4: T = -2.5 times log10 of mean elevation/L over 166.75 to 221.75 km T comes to 0.10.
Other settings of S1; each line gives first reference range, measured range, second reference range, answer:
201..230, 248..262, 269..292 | 1.1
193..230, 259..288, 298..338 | 2.2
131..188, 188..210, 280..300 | 2.6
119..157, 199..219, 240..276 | 1.5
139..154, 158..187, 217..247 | 5.0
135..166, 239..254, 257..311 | 2.0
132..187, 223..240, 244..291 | 2.1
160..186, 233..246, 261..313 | 1.5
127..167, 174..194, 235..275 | 3.8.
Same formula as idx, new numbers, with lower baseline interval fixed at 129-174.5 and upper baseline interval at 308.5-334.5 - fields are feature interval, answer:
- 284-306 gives 1.1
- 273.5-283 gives 1.4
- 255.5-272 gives 3.0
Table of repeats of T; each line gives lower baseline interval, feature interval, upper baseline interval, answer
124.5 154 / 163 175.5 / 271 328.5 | 0.26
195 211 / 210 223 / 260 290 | -0.09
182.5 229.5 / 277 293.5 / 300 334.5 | 0.02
